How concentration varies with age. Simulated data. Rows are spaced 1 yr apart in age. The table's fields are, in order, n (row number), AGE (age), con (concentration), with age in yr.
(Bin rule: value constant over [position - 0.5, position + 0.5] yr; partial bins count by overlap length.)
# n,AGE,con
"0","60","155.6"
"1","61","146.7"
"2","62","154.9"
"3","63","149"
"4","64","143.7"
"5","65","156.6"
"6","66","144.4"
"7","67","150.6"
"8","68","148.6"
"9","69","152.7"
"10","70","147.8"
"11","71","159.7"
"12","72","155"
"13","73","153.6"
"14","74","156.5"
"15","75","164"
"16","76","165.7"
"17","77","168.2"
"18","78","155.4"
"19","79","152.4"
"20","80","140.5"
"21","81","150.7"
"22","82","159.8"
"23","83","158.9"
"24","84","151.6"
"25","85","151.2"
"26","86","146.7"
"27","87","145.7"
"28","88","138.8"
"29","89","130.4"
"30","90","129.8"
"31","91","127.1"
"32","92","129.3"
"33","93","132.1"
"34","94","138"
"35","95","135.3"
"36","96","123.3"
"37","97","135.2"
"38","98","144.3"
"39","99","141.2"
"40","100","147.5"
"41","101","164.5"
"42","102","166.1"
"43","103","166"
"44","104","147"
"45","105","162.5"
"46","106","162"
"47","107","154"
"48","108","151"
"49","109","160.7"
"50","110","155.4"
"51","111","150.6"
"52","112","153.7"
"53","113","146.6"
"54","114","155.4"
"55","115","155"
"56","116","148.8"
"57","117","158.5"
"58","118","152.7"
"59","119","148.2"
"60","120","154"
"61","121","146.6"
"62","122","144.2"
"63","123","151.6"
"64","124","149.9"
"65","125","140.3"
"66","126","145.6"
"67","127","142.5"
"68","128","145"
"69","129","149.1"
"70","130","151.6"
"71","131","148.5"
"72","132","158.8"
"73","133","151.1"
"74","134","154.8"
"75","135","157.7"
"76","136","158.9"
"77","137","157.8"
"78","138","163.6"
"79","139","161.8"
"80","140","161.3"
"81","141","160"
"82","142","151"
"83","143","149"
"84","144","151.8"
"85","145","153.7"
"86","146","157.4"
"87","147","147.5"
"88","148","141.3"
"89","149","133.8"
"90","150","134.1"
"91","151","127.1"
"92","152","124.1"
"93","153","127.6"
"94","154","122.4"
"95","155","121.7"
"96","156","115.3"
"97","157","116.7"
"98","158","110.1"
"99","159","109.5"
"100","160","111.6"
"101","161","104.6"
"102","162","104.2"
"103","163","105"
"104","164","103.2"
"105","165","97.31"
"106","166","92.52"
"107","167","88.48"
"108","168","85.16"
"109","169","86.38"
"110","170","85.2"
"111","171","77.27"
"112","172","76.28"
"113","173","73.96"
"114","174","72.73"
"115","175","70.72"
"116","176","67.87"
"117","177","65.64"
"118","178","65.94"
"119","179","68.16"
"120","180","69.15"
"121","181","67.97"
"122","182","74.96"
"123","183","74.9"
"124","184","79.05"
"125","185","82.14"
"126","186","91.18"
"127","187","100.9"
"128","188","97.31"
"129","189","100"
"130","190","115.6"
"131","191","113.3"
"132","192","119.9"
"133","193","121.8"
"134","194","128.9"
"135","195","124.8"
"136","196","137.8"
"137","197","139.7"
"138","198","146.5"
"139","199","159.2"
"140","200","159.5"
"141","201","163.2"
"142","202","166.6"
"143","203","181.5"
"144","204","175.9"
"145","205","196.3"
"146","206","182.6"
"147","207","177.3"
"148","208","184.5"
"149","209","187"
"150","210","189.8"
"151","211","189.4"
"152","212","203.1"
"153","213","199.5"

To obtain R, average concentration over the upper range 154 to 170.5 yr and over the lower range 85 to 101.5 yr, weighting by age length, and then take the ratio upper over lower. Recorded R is 0.74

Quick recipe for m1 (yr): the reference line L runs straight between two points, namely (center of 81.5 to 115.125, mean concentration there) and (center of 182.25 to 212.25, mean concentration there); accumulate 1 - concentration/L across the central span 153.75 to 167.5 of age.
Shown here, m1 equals 3.5 yr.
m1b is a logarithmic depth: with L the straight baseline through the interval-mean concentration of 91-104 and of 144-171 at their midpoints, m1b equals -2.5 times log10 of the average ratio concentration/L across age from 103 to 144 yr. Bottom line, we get -0.17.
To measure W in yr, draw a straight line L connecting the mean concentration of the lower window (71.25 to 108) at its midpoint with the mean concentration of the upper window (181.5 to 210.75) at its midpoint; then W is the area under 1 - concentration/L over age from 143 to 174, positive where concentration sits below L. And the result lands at 6.31 yr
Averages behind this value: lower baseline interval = 149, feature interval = 113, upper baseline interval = 137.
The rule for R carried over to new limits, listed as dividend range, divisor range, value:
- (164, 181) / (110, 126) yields 0.52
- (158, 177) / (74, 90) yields 0.59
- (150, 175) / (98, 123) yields 0.66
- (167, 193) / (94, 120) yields 0.56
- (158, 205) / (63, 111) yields 0.71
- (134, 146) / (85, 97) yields 1.16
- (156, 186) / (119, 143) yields 0.57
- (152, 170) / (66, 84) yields 0.68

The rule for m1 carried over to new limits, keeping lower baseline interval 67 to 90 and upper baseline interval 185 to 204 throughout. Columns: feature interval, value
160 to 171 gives 3.34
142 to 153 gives -0.16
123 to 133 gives -0.36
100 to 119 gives -1.20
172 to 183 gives 5.25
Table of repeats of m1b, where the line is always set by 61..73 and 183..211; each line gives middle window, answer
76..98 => 0.05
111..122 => -0.03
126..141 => -0.06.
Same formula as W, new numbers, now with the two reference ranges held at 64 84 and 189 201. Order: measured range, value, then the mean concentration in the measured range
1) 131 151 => -1.3 yr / 152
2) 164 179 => 6.3 yr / 79.4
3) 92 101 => 0.7 yr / 138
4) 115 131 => -0.3 yr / 149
